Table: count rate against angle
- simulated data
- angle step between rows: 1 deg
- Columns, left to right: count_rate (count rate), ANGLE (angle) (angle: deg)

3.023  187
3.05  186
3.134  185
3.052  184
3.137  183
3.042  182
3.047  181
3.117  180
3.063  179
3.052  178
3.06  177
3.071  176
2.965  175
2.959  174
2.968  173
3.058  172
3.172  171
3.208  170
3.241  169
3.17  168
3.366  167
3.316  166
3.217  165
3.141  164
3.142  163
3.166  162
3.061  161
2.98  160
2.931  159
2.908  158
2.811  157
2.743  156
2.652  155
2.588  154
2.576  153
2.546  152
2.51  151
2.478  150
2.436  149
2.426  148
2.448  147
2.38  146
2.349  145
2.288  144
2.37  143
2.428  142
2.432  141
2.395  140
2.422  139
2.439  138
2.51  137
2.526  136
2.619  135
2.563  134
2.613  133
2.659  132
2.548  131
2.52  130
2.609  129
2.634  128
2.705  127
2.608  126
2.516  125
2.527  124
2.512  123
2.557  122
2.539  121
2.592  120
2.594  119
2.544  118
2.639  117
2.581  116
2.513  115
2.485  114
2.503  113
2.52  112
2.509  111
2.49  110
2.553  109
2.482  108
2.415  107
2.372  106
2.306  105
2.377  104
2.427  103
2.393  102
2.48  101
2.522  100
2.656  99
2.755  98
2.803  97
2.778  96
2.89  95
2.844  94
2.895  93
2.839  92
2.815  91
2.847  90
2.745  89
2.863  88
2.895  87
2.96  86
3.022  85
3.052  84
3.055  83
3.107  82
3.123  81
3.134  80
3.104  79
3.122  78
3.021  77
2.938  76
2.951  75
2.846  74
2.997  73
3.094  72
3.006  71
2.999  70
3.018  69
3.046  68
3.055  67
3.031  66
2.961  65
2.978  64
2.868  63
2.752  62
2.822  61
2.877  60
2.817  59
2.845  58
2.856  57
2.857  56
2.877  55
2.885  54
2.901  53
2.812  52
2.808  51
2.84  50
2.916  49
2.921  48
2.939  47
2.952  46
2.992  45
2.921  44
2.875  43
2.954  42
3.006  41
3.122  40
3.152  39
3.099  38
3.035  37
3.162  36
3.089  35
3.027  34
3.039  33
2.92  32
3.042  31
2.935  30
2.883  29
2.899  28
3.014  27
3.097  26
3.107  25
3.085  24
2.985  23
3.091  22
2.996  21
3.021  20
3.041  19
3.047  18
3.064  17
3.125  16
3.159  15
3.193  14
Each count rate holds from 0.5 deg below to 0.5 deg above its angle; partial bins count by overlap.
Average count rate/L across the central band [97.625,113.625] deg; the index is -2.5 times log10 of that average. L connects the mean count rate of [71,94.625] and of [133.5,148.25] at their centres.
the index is 0.12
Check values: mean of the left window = 2.97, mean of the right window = 2.44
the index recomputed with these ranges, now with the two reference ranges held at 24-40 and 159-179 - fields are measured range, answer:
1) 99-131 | 0.220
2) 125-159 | 0.215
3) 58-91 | 0.034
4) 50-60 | 0.073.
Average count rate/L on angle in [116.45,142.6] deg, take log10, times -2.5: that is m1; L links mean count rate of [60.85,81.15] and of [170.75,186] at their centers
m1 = 0.19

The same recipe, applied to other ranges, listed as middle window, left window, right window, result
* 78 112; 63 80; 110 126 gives 0.01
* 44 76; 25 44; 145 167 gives 0.02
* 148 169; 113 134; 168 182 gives 0.01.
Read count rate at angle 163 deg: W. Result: 3.142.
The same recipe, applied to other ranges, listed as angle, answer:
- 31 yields 3.042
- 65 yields 2.961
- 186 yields 3.05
